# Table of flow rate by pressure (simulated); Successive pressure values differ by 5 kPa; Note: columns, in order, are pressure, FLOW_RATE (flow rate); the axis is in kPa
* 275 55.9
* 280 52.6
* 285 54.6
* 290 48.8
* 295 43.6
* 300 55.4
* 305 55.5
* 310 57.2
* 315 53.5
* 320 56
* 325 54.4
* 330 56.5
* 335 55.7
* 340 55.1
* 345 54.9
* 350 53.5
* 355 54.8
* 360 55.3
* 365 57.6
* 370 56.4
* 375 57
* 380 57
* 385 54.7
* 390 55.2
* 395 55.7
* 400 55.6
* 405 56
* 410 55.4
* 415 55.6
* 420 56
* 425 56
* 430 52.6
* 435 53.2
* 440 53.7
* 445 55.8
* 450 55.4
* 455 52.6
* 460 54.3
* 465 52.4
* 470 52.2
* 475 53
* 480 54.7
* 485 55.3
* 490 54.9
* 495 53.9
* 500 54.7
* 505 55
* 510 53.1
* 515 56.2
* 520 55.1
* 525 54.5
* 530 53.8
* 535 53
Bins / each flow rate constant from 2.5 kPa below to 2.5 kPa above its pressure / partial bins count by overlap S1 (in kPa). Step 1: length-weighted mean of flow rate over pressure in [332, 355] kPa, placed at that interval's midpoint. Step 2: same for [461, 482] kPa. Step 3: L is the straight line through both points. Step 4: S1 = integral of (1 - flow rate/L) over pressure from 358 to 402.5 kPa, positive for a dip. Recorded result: -1.4 kPa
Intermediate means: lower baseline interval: 54.8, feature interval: 56.1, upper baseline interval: 53.1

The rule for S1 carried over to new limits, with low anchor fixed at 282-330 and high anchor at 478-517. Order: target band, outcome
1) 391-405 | -0.4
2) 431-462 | 0.2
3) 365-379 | -0.8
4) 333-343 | -0.3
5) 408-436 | -0.4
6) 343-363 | -0.4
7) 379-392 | -0.4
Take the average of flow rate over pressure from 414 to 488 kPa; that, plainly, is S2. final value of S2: 54.2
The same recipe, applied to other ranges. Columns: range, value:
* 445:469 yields 53.8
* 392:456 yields 54.9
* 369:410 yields 55.9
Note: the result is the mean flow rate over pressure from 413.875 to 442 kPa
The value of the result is 54.5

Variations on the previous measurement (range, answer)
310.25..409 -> 55.6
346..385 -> 55.8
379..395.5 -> 55.5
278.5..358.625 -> 53.9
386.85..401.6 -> 55.5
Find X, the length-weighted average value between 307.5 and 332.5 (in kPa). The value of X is 55.5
